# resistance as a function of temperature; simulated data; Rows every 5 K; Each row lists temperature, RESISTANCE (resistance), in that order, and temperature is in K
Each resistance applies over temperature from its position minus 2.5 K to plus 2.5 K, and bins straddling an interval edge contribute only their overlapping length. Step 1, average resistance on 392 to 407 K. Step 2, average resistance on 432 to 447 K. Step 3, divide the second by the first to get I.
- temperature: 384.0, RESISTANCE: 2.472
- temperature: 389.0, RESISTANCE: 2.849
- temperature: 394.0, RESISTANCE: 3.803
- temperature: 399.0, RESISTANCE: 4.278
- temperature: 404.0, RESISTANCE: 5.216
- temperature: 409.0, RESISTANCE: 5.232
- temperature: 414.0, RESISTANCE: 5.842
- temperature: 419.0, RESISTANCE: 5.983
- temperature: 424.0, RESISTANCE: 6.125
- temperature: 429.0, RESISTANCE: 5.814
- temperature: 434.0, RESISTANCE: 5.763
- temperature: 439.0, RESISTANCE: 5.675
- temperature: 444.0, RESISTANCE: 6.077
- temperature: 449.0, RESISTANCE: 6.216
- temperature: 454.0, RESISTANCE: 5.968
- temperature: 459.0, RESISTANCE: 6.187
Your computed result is 1.3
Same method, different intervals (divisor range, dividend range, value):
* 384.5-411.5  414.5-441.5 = 1.42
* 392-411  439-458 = 1.30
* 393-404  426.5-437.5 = 1.33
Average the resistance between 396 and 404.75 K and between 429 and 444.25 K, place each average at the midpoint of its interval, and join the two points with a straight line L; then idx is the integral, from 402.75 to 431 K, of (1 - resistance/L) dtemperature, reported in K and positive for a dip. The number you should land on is -3.18 K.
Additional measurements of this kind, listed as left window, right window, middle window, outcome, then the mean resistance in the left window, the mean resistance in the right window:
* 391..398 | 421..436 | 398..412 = -1.7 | 3.84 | 5.91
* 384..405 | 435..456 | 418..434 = -2.6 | 3.77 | 5.97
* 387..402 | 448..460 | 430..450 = -1.3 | 3.72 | 6.1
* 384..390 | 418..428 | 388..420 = -3.7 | 2.69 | 6.03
